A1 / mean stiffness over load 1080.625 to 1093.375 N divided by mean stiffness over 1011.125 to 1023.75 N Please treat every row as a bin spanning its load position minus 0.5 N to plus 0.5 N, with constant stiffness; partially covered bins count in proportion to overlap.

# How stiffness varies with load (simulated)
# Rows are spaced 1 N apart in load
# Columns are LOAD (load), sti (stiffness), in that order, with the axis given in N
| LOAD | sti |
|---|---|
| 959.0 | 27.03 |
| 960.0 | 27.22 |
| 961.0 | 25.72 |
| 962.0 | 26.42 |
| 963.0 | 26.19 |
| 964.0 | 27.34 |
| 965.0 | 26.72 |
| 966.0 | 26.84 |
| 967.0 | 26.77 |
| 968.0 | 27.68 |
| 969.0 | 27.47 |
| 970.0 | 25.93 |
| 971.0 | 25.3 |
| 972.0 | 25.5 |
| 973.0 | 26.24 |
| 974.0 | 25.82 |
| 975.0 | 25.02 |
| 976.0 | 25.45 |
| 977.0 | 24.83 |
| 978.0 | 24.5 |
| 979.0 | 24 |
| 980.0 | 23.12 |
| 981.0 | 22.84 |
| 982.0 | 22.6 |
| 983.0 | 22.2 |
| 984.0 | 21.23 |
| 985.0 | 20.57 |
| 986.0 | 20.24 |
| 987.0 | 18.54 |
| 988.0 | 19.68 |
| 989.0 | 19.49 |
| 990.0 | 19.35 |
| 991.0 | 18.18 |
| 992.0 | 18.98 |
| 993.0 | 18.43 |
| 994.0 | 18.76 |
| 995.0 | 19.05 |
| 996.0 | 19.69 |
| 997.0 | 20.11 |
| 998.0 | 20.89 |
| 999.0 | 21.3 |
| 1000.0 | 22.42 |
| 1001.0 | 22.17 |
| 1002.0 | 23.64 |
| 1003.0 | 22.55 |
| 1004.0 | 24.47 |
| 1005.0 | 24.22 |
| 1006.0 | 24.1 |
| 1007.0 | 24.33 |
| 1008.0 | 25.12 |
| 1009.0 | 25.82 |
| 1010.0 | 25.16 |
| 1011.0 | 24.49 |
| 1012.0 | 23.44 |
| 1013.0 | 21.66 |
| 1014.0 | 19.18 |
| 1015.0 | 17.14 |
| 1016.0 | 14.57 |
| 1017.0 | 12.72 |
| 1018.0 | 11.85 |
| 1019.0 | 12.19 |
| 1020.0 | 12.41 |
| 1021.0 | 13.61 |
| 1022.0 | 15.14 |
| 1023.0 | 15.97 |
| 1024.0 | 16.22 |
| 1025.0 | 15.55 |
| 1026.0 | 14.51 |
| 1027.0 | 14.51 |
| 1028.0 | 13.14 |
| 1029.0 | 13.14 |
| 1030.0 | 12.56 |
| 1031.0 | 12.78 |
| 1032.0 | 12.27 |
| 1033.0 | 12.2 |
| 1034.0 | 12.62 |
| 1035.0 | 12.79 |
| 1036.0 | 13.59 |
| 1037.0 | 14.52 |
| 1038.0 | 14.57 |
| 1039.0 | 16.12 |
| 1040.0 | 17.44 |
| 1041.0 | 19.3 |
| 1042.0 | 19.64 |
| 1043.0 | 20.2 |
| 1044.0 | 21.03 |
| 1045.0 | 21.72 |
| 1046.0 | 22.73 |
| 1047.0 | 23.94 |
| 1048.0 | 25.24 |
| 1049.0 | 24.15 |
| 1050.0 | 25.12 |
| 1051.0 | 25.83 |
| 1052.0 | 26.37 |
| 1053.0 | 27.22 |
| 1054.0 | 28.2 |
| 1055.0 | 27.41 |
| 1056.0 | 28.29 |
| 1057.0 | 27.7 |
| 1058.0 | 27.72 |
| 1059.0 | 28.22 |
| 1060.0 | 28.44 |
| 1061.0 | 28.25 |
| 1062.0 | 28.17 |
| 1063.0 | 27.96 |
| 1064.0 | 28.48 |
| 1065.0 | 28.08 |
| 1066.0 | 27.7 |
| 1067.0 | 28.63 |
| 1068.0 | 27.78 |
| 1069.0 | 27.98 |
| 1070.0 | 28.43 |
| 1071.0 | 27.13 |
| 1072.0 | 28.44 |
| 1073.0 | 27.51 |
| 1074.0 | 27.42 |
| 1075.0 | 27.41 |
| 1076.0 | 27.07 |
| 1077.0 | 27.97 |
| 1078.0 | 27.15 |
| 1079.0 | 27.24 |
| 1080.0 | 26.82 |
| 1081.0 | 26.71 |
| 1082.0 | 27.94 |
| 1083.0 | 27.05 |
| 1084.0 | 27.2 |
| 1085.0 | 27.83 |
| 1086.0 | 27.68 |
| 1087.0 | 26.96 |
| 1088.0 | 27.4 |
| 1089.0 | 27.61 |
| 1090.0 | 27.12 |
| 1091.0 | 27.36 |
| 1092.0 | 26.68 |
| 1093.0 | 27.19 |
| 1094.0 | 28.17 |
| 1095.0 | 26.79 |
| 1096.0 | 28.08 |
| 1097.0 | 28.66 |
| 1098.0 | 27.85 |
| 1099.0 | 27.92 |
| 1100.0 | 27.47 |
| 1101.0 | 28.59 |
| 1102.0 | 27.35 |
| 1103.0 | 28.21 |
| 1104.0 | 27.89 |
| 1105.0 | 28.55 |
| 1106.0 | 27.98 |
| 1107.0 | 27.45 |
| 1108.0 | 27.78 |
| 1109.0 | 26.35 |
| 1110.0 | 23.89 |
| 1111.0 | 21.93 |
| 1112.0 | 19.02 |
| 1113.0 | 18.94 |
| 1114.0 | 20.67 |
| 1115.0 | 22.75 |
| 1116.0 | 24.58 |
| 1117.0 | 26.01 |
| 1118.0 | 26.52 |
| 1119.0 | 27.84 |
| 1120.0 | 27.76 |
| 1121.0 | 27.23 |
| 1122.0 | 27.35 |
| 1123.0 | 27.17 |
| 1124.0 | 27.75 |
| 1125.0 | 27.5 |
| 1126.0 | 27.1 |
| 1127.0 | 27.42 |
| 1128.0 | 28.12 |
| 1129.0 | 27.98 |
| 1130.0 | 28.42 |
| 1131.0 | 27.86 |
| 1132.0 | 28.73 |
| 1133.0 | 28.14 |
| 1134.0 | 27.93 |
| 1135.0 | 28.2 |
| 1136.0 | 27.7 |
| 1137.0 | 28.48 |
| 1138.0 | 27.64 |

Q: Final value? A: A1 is 1.70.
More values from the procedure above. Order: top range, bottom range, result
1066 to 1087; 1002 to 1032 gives 1.53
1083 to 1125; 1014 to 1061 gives 1.41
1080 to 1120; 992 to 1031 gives 1.41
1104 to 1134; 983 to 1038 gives 1.44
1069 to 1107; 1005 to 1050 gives 1.55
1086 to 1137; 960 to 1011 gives 1.15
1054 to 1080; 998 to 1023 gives 1.39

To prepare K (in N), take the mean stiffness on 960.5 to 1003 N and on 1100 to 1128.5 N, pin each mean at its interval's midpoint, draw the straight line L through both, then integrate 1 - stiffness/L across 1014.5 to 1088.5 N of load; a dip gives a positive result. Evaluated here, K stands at 7.86 N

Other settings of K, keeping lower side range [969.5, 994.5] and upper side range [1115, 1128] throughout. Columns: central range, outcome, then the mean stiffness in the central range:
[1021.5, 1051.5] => 8.52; 17.3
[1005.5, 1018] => 1.15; 21.1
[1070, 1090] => -1.49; 27.4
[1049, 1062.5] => -1.43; 27.3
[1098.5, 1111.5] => -0.34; 27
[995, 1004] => 0.49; 21.6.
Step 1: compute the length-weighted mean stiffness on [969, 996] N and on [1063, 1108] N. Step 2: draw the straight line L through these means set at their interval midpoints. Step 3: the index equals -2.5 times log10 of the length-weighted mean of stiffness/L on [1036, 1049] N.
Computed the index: 0.28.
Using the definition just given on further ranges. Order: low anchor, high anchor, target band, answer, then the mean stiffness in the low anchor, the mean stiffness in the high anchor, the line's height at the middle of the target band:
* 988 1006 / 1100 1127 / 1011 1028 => 0.35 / 20.9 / 26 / 21.9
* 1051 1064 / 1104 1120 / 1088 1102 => -0.08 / 27.8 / 24.9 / 25.8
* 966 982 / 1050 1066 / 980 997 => 0.27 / 25.3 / 27.7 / 25.7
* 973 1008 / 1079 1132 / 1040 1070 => -0.05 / 22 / 26.8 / 24.7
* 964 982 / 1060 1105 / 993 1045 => 0.41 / 25.5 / 27.7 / 26.4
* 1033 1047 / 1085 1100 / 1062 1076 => -0.21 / 17.5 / 27.5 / 23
